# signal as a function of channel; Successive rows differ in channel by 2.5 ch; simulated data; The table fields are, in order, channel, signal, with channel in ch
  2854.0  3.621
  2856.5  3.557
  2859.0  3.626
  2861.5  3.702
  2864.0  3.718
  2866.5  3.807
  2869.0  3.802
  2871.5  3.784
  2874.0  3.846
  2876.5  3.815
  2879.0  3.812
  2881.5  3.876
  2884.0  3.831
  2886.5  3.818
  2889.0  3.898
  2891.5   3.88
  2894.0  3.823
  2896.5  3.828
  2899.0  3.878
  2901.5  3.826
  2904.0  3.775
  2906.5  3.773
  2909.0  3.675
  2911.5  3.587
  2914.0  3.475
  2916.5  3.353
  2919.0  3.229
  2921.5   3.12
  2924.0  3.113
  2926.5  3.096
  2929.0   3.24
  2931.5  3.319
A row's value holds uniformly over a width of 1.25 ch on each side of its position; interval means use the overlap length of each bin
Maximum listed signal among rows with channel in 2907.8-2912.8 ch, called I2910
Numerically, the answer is 3.675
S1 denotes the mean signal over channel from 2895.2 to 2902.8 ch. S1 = 3.84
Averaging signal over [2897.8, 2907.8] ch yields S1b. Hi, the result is 3.81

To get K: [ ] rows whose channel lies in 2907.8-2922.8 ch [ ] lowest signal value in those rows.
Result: 3.12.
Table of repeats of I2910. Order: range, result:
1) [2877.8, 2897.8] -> 3.898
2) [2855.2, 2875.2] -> 3.846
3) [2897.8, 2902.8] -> 3.878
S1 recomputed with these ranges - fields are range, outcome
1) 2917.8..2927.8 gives 3.14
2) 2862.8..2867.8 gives 3.76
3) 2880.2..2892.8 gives 3.86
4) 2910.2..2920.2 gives 3.41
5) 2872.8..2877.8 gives 3.83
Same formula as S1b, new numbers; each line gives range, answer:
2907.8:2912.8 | 3.63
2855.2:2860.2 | 3.59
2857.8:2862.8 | 3.66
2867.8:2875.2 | 3.81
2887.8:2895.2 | 3.87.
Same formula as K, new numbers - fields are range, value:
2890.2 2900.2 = 3.823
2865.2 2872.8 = 3.784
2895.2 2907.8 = 3.773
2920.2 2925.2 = 3.113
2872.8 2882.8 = 3.812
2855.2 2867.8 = 3.557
